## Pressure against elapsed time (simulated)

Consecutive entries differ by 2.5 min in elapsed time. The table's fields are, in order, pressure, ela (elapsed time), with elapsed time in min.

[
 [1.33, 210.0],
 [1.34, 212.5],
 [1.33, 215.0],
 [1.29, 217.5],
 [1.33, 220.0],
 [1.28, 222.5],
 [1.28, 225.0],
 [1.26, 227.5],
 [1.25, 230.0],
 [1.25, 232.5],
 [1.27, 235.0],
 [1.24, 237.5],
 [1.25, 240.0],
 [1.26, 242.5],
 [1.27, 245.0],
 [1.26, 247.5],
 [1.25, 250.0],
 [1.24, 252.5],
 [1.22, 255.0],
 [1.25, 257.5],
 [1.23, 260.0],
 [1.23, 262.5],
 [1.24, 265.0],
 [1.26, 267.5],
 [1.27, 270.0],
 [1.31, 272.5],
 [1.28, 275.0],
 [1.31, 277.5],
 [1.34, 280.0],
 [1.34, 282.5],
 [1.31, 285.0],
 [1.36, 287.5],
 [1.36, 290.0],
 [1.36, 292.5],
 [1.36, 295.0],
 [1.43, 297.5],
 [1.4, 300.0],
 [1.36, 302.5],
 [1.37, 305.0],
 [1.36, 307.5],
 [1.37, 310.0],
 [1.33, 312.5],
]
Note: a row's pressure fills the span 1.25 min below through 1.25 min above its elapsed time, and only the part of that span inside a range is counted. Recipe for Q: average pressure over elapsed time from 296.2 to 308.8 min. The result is 1.38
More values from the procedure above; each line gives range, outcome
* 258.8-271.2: 1.25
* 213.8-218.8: 1.31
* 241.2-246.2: 1.26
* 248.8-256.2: 1.24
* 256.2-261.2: 1.24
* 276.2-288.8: 1.33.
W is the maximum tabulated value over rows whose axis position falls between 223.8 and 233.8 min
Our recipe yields 1.28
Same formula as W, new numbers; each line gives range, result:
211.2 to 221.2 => 1.34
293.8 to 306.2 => 1.43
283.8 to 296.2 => 1.36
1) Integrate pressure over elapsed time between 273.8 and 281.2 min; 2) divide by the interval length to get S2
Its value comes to 1.31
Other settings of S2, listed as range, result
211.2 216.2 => 1.34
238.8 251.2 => 1.26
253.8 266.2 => 1.23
